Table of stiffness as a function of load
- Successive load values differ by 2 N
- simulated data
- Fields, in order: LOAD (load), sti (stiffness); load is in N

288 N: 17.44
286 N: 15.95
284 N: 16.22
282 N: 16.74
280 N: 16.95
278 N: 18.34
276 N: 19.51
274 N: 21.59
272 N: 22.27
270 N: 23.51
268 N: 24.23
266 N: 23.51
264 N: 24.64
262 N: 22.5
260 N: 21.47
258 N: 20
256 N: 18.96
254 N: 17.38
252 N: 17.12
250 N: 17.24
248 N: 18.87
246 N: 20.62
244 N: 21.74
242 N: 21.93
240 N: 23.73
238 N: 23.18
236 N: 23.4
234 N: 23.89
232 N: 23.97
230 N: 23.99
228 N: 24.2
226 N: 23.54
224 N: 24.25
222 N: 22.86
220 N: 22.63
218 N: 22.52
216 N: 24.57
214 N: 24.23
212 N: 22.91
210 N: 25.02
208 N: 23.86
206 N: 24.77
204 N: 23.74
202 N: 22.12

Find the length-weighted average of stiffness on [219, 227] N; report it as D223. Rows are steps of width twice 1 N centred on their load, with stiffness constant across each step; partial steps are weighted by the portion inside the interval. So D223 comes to 23.3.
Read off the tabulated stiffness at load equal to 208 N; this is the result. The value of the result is 23.86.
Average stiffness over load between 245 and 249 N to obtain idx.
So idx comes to 19.7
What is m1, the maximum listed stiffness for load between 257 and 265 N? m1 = 24.64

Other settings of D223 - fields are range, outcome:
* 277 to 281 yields 17.6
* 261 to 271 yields 23.7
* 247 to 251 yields 18.1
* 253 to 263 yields 20.1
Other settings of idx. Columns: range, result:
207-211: 24.4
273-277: 20.6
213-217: 24.4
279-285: 16.6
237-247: 22.2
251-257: 17.8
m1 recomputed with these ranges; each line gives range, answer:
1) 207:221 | 25.02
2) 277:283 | 18.34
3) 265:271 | 24.23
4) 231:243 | 23.97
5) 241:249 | 21.93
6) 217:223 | 22.86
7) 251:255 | 17.38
